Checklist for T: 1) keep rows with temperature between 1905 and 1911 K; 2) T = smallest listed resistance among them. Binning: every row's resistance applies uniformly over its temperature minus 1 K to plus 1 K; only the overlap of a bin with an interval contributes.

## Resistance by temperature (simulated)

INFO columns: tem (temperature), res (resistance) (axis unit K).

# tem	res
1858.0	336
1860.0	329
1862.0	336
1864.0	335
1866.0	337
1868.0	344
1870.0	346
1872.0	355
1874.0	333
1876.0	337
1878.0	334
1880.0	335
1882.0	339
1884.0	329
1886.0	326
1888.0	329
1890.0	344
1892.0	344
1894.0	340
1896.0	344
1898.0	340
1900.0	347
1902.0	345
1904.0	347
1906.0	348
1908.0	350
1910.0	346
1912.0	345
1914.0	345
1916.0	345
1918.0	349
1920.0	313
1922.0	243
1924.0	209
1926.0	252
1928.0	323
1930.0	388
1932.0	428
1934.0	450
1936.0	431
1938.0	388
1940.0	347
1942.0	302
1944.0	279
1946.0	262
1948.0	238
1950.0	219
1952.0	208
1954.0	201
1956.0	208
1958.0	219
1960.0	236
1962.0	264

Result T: 346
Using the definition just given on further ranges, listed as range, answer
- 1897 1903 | 340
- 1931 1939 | 388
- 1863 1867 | 335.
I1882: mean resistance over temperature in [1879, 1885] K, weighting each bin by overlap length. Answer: 334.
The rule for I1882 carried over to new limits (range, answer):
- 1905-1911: 348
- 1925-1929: 288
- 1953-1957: 204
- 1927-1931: 356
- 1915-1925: 292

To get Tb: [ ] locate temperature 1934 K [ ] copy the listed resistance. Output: 450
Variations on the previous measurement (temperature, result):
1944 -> 279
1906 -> 348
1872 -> 355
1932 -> 428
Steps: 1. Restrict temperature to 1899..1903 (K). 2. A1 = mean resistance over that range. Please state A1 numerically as 346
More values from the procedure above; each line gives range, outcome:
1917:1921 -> 331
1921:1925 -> 226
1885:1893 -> 336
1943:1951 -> 250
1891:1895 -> 342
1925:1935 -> 368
